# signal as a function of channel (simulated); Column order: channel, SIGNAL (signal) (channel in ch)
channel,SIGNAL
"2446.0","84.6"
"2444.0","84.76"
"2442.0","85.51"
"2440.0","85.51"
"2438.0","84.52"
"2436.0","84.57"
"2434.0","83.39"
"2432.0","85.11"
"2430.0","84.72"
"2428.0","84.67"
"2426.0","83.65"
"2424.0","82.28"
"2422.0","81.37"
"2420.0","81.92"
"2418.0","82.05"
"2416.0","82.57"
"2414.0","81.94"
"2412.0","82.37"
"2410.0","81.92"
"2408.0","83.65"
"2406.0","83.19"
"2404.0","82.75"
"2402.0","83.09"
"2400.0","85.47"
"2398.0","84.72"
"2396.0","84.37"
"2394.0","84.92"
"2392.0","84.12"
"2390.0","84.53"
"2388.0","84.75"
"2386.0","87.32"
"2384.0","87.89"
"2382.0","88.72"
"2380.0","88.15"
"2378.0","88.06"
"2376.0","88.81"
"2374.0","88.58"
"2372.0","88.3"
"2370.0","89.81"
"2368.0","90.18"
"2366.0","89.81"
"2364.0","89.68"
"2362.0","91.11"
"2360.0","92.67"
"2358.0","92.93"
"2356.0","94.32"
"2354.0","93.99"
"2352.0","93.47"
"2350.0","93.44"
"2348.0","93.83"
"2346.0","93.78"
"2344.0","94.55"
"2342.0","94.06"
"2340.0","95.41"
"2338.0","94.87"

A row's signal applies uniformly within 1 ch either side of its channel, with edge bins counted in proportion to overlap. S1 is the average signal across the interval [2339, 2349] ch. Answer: 94.3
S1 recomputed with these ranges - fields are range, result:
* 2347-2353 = 93.6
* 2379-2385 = 88.3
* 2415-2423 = 82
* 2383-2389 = 86.7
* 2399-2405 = 83.8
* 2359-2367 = 90.8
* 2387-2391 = 84.6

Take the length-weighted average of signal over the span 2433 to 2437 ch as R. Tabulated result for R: 84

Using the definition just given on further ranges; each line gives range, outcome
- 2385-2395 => 85.1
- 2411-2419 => 82.2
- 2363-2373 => 89.6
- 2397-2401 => 85.1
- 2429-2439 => 84.5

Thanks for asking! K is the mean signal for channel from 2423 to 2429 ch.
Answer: 83.5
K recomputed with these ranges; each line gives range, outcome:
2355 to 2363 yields 92.8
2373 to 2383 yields 88.5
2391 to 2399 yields 84.5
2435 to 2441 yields 84.9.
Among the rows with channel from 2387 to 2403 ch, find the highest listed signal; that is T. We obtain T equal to 85.47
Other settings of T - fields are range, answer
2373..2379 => 88.81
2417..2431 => 84.72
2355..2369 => 94.32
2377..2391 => 88.72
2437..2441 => 85.51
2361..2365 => 91.11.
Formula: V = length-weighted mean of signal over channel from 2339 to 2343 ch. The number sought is 94.7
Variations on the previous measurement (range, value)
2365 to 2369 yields 90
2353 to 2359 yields 93.7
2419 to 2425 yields 81.9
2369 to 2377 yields 88.9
